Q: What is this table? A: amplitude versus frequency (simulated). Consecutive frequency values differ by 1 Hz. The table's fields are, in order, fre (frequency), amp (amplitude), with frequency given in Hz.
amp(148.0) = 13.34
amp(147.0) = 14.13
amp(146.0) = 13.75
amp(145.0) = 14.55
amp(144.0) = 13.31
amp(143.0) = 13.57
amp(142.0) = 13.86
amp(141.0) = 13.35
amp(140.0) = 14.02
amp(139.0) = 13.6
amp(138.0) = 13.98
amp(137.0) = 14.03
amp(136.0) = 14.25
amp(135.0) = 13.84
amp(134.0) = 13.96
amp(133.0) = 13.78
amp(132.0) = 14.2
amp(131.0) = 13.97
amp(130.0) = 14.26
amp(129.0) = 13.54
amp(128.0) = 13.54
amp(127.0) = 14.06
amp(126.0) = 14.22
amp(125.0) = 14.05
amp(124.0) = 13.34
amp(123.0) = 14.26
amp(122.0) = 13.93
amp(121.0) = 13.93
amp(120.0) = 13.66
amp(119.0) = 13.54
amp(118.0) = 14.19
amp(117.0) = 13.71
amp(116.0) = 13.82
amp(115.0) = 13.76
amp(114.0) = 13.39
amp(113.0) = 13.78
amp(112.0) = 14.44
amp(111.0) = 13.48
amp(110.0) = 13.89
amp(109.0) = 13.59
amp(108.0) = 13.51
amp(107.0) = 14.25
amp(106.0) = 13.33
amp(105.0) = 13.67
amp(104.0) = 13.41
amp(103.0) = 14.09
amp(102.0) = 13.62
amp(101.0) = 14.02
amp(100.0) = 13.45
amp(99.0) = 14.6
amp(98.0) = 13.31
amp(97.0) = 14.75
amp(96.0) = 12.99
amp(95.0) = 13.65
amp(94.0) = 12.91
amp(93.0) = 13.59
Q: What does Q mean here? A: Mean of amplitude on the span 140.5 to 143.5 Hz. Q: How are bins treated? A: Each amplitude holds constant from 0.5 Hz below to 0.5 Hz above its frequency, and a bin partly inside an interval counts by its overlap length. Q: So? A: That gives 13.6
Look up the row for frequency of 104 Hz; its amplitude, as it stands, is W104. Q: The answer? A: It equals 13.41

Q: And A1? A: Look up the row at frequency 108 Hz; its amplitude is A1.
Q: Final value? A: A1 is 13.51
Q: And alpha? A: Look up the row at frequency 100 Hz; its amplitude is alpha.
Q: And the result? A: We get 13.45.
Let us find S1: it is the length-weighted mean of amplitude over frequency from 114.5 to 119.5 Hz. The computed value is 13.8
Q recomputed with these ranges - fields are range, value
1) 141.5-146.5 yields 13.8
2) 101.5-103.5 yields 13.9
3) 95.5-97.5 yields 13.9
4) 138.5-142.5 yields 13.7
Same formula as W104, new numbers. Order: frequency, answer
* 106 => 13.33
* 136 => 14.25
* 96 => 12.99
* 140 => 14.02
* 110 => 13.89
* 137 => 14.03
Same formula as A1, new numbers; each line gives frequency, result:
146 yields 13.75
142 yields 13.86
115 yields 13.76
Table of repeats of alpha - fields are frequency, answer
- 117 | 13.71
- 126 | 14.22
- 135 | 13.84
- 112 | 14.44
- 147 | 14.13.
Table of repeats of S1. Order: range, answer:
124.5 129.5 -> 13.9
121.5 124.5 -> 13.8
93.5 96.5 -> 13.2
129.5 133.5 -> 14.1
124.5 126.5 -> 14.1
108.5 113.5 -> 13.8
